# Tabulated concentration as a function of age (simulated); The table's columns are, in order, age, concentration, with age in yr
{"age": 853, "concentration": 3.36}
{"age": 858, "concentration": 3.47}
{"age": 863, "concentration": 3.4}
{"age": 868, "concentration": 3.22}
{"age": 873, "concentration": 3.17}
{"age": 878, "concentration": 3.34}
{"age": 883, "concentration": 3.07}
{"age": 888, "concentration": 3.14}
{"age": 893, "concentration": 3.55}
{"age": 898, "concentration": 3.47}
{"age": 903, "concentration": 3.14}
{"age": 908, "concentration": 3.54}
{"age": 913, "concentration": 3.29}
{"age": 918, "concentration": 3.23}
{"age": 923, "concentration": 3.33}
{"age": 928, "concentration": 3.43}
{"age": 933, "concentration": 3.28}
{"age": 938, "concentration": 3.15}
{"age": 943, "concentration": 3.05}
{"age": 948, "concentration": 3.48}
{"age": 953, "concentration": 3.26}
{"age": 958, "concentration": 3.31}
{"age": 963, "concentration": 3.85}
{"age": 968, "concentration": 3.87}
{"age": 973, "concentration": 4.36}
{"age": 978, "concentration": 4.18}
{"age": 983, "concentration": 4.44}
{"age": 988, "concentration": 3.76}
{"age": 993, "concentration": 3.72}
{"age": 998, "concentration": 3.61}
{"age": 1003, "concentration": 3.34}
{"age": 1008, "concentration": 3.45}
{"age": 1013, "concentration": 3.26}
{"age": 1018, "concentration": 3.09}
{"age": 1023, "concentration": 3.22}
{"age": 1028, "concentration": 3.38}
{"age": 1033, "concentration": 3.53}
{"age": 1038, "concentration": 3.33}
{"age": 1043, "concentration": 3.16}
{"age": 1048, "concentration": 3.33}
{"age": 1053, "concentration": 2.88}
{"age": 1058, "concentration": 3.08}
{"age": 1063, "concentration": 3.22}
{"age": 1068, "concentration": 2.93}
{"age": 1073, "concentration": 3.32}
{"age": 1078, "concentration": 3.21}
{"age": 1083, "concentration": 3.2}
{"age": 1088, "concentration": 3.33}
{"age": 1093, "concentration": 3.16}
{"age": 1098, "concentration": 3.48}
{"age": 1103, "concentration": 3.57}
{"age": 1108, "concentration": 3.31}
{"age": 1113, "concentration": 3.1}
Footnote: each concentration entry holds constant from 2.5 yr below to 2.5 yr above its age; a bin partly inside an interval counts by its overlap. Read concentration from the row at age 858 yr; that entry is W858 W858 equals 3.47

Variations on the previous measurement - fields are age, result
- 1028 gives 3.38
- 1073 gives 3.32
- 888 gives 3.14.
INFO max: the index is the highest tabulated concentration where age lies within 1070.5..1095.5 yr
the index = 3.33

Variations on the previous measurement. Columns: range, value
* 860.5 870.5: 3.4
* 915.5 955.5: 3.48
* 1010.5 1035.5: 3.53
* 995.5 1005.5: 3.61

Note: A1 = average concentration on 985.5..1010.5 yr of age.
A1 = 3.58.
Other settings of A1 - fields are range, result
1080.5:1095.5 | 3.23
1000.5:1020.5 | 3.29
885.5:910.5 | 3.37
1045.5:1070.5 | 3.09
